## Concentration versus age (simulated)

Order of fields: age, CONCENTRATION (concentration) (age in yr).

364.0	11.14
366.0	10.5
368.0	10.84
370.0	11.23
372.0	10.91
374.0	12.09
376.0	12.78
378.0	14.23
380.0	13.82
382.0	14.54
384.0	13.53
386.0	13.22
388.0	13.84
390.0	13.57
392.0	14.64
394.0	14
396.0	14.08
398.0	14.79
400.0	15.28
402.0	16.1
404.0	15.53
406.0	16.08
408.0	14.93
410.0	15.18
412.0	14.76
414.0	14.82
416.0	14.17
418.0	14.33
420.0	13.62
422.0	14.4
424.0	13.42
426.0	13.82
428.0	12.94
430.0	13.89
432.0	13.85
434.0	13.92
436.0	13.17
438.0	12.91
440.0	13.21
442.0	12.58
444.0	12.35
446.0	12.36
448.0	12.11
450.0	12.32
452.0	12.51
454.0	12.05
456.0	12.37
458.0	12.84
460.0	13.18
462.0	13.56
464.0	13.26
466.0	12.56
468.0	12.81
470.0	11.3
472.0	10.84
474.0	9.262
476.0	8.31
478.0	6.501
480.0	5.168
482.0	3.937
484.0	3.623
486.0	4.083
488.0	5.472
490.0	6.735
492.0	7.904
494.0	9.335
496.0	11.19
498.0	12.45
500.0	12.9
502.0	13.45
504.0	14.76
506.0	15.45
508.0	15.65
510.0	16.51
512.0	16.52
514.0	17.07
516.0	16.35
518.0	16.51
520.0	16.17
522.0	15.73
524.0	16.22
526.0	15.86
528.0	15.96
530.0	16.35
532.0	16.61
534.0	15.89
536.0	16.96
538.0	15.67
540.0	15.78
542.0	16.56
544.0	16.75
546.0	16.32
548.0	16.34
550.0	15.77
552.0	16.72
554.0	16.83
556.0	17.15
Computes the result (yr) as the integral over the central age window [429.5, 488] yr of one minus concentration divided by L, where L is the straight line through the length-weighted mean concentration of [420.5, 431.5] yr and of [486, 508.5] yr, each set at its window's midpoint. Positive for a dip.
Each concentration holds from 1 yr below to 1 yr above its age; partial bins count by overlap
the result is 7.6 yr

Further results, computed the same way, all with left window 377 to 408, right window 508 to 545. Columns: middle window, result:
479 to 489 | 7.2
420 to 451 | 3.9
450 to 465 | 2.5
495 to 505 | 1.9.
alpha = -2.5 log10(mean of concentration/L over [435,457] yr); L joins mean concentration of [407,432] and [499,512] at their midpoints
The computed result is 0.15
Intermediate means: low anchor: 14.2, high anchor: 14.9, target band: 12.5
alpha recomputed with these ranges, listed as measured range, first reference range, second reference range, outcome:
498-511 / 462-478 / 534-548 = -0.076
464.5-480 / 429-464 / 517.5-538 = 0.358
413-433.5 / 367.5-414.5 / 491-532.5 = 0.018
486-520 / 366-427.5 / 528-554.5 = 0.220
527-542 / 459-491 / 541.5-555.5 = -0.083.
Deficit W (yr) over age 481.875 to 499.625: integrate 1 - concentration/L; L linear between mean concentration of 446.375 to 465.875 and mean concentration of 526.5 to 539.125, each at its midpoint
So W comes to 8.4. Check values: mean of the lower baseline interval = 12.7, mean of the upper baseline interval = 16.2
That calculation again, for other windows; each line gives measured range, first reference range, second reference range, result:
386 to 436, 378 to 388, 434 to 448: -3.9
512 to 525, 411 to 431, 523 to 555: -0.4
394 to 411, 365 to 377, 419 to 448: -3.9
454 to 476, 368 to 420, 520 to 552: 4.5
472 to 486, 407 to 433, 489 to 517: 7.5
